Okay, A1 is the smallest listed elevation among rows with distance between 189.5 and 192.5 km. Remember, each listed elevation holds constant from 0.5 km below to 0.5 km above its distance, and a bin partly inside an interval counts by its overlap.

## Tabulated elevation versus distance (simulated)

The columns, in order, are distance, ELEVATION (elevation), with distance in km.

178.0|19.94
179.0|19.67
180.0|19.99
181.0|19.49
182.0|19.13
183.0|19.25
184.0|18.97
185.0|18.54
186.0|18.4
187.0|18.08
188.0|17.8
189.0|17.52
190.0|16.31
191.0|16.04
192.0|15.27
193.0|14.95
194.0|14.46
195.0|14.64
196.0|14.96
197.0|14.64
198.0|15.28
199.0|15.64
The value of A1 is 15.27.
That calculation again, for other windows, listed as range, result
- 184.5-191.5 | 16.04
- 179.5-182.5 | 19.13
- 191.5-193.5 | 14.95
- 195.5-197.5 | 14.64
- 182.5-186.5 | 18.4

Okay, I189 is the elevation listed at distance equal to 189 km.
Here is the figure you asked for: 17.52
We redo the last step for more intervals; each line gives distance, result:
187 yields 18.08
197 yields 14.64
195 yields 14.64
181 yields 19.49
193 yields 14.95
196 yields 14.96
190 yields 16.31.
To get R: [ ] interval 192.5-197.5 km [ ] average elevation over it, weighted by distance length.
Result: 14.7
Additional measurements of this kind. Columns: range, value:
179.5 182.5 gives 19.5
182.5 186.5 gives 18.8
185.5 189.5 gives 17.9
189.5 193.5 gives 15.6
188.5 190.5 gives 16.9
